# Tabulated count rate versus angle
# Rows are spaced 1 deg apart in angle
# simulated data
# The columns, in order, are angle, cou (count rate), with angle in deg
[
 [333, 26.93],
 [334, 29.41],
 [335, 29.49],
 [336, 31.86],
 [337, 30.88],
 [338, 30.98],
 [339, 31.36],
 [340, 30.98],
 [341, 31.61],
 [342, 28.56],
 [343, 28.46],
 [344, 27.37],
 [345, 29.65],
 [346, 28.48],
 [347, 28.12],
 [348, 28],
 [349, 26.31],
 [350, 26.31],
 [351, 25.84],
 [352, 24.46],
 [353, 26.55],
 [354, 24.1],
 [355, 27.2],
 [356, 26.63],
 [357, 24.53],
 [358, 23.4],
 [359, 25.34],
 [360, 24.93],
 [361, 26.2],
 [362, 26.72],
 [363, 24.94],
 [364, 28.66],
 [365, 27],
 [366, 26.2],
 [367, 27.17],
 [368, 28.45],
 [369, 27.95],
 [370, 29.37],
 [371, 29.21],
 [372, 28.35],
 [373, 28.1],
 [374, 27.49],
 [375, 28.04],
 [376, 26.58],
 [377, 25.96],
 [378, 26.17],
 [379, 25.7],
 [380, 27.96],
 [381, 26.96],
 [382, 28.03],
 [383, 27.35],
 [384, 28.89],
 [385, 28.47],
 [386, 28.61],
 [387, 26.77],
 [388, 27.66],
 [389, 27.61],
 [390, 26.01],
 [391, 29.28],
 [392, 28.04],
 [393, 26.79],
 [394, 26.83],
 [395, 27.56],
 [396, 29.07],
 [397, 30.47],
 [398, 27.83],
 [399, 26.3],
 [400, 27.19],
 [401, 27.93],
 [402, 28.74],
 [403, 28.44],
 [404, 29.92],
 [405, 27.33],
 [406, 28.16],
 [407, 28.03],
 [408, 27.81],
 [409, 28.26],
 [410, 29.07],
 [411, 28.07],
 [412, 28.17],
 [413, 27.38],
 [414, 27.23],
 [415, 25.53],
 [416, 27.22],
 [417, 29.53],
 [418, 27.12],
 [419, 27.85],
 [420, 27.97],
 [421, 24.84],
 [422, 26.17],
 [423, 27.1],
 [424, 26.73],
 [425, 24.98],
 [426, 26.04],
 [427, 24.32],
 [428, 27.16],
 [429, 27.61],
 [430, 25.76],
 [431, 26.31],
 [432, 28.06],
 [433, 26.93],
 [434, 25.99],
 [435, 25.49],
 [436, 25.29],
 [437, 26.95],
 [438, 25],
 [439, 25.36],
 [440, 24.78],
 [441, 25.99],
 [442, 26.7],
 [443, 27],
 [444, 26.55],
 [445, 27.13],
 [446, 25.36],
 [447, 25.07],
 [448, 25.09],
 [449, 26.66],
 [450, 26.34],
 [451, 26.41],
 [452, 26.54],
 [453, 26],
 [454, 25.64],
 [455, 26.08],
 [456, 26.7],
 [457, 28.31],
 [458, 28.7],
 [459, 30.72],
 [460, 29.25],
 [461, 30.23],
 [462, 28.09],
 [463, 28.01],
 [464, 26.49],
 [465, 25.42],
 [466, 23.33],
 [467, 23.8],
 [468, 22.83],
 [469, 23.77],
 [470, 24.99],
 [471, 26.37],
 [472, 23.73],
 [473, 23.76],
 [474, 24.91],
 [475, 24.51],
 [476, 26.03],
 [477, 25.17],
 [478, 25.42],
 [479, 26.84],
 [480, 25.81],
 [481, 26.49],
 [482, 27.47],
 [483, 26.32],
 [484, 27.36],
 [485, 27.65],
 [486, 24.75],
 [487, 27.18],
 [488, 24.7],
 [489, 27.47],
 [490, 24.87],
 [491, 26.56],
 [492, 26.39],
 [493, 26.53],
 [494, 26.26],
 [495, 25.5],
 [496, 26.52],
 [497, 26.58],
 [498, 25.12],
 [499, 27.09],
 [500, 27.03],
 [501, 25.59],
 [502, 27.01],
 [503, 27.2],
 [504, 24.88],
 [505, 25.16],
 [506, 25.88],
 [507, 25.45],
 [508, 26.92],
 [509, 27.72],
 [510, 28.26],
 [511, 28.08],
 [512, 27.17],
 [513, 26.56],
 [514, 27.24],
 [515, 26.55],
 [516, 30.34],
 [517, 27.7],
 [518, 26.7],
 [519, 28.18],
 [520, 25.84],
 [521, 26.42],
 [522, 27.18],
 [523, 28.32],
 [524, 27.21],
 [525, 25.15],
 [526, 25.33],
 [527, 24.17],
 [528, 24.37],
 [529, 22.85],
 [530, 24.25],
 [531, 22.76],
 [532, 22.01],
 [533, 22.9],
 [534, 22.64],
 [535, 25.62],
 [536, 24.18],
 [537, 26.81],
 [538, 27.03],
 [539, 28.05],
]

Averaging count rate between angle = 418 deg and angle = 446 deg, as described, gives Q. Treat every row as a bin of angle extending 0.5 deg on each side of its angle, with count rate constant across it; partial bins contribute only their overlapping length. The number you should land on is 26.3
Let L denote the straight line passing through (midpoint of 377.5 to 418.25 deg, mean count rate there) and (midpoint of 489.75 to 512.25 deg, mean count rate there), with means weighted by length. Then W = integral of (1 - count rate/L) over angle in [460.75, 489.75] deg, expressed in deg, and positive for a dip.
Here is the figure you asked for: 1.1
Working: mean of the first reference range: 27.8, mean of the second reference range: 26.4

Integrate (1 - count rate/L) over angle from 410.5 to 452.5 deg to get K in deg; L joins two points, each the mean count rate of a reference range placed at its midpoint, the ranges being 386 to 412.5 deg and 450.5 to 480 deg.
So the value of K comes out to 0.9 deg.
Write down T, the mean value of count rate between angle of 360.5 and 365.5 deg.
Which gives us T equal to 26.7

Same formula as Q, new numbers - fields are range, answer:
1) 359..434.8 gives 27.4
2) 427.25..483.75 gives 26.2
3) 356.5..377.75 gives 26.9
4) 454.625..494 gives 26.2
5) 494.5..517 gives 26.7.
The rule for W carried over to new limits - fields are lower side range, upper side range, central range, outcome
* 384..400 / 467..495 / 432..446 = 0.3 deg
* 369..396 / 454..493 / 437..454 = 0.4 deg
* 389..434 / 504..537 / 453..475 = 0.4 deg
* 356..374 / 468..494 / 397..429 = -1.2 deg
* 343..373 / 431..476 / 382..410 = -1.5 deg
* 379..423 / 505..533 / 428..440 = 0.5 deg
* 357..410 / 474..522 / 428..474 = 1.2 deg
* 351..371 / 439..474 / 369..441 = -2.8 deg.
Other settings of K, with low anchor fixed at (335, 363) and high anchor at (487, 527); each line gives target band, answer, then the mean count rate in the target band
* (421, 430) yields 0.3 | 26.2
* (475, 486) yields 0.2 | 26.3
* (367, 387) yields -0.2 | 27.7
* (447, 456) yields 0.3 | 26.1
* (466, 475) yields 0.9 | 24.2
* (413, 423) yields 0.0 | 27.1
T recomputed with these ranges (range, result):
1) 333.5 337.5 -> 30.4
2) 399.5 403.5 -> 28.1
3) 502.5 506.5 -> 25.8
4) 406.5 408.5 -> 27.9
